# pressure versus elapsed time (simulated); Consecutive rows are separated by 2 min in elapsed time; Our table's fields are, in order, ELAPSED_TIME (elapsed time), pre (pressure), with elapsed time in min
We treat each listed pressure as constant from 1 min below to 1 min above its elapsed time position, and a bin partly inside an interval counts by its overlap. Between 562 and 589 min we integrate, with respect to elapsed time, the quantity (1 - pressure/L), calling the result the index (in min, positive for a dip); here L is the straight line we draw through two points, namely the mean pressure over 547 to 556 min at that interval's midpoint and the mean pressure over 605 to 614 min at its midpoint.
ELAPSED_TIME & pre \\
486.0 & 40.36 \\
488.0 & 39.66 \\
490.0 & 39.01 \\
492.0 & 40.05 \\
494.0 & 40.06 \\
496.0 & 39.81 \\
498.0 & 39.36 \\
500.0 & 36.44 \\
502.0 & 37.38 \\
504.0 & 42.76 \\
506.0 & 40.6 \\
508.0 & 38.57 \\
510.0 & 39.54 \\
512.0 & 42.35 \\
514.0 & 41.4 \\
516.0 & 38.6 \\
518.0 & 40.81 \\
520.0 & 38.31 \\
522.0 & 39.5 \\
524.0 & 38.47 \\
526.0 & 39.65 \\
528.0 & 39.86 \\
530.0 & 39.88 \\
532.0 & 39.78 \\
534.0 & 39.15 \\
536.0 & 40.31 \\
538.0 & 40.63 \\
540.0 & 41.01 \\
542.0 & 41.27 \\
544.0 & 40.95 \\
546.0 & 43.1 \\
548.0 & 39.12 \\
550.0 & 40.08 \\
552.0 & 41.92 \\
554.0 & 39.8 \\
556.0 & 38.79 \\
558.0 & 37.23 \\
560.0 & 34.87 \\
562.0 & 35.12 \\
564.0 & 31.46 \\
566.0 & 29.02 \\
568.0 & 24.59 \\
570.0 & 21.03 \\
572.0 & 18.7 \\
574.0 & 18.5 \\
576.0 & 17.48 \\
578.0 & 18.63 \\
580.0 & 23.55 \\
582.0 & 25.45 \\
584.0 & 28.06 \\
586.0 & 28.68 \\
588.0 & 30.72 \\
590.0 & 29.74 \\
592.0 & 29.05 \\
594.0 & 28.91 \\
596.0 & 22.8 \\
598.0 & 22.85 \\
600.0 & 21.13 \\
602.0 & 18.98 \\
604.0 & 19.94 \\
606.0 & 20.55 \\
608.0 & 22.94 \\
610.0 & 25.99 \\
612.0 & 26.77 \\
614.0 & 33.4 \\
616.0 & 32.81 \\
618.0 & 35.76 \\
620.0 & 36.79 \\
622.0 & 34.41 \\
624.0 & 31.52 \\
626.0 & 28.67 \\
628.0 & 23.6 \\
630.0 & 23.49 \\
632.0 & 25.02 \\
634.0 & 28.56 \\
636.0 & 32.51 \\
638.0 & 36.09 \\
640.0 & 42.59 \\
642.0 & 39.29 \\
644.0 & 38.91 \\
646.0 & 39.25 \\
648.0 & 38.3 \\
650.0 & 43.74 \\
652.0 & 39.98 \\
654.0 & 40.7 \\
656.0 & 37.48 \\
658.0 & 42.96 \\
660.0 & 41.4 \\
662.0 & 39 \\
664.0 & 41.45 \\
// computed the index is 7.2 min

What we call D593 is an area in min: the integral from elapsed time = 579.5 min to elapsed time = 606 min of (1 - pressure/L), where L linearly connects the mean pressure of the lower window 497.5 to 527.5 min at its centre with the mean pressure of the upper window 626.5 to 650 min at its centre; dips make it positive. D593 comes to 7.9 min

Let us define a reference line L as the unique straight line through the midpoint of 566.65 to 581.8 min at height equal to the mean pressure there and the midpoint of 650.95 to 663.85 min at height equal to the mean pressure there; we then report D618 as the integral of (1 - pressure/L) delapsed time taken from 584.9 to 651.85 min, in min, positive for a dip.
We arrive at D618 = 1.94 min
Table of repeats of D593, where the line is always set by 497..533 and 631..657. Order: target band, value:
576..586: 3.8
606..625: 3.6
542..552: -0.5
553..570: 2.5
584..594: 2.3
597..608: 4.9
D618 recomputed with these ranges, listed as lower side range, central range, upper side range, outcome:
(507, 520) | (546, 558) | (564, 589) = -3.9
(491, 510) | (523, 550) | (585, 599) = -4.3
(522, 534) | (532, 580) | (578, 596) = 0.9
